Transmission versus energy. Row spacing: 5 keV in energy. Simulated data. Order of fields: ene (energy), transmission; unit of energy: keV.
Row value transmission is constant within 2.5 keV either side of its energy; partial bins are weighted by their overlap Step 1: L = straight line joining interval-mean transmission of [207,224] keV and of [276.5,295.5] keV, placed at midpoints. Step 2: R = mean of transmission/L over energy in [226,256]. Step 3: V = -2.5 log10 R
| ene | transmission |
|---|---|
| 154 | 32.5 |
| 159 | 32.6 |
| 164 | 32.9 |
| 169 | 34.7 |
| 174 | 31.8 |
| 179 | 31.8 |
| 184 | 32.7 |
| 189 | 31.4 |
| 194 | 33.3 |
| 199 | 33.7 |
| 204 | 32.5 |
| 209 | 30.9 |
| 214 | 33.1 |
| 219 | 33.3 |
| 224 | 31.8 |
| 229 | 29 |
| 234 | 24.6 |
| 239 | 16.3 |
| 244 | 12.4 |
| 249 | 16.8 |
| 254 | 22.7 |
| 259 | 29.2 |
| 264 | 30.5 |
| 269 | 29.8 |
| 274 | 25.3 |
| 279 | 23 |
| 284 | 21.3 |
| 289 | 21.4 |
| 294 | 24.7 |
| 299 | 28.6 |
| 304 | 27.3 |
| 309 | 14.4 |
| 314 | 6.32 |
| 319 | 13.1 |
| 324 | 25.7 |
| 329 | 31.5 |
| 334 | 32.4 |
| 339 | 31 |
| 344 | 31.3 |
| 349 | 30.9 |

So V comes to 0.38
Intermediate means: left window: 32.4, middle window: 20.5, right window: 22.5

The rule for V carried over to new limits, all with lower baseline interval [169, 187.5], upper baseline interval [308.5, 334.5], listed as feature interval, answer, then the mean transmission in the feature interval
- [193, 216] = -0.09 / 32.7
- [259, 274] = -0.17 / 29.2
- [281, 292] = 0.08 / 21.6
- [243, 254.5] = 0.47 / 17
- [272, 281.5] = 0.00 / 24.1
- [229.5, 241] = 0.24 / 22.1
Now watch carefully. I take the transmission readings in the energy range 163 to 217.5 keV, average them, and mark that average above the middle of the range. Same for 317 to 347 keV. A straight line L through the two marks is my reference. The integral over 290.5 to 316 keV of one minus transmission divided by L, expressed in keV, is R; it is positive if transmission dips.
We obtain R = 7.3 keV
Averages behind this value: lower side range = 32.6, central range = 20.6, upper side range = 27.8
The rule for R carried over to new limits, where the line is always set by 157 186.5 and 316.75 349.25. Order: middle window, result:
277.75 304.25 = 4.5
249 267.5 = 2.4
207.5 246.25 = 5.9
